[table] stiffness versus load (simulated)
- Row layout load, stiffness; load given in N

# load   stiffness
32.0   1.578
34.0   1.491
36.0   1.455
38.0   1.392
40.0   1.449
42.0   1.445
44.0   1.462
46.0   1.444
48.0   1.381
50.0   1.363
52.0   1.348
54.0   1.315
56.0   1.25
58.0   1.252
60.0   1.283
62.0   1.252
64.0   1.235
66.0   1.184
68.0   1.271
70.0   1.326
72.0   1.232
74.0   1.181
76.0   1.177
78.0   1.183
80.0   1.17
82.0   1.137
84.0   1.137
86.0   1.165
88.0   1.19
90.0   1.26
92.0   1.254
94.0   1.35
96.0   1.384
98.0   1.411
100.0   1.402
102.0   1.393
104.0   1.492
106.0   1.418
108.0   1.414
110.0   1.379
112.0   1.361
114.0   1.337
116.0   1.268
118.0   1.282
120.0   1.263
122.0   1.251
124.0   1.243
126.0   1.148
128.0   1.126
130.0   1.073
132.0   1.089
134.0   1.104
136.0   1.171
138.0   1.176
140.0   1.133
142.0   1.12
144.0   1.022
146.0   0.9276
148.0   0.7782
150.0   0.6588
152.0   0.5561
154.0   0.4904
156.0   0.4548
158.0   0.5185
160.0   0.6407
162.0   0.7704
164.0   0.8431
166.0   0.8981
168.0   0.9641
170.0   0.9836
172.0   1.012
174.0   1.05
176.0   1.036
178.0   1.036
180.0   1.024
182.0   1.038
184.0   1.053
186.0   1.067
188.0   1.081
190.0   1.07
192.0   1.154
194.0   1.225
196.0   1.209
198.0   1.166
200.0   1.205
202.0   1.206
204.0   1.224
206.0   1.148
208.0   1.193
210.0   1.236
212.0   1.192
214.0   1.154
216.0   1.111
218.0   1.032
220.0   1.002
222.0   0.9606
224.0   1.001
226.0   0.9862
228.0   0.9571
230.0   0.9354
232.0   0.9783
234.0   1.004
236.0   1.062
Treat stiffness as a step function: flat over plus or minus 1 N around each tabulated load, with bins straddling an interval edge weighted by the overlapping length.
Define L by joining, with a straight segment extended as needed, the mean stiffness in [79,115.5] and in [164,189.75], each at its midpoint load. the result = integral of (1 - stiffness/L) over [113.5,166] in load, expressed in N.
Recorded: 8.6 N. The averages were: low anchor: 1.31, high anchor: 1.01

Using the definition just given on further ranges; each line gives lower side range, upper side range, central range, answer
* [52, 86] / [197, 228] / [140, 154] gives 3.9 N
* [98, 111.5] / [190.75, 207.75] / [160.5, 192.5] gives 6.3 N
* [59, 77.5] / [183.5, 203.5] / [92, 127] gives -3.8 N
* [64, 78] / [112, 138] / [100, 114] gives -2.2 N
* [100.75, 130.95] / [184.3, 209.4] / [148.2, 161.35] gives 7.0 N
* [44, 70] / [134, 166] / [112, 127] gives -4.2 N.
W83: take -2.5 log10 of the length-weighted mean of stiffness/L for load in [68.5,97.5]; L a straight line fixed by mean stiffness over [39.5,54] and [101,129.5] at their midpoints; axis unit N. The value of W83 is 0.10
